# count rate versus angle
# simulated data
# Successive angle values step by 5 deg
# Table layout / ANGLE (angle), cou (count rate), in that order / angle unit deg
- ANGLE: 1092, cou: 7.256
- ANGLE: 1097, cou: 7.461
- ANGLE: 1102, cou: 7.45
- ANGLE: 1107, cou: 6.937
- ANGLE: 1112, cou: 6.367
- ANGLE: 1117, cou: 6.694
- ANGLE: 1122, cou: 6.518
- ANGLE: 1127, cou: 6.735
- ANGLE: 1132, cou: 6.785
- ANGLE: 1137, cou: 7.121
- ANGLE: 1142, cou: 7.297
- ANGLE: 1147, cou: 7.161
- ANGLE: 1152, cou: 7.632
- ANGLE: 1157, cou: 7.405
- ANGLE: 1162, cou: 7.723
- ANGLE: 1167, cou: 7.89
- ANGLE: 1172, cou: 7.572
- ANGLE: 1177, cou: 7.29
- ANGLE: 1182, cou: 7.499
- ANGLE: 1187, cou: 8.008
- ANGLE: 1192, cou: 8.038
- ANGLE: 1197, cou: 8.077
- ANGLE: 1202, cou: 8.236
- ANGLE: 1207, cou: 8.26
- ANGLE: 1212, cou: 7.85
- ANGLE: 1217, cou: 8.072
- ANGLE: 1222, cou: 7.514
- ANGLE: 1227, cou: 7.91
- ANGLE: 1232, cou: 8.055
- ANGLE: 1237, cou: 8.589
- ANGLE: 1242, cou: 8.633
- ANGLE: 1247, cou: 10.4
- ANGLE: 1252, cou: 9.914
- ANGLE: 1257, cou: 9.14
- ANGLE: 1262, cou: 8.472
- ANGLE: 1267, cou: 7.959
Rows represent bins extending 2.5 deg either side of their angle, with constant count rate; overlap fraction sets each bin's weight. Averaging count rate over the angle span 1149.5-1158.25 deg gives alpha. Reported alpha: 7.53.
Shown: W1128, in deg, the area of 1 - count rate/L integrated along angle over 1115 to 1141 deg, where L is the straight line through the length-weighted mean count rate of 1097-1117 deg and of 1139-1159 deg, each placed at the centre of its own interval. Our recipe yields 1.31 deg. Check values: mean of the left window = 6.96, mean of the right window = 7.37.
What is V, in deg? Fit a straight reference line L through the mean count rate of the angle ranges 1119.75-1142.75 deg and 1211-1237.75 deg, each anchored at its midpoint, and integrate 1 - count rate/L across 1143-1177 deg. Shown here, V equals -1.5 deg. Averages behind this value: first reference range 6.86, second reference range 7.97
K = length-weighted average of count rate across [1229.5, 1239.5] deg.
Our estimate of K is 8.32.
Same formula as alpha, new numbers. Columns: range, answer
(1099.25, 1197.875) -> 7.3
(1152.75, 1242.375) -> 7.9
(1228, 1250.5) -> 8.9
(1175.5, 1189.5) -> 7.62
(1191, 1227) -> 8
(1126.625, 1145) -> 7.02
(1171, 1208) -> 7.87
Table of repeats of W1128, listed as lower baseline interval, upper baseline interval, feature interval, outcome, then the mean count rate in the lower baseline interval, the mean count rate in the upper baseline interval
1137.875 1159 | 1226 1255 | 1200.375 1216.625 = 0.6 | 7.35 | 8.97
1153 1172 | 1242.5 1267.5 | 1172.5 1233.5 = 3.3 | 7.66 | 9.23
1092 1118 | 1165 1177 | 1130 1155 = 0.5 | 7.02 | 7.63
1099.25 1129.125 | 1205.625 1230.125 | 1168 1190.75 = -0.4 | 6.79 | 7.91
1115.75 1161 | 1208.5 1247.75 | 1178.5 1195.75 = -0.2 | 7.07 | 8.28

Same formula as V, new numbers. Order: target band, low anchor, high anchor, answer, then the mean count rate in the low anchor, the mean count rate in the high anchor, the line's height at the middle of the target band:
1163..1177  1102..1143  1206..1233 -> -0.55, 6.83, 7.92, 7.36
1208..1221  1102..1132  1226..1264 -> 0.71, 6.73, 8.93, 8.41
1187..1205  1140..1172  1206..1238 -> -0.68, 7.53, 8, 7.81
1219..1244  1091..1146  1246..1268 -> 1.84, 6.96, 9.18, 8.77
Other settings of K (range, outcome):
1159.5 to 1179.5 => 7.62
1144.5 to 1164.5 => 7.48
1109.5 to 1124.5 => 6.53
